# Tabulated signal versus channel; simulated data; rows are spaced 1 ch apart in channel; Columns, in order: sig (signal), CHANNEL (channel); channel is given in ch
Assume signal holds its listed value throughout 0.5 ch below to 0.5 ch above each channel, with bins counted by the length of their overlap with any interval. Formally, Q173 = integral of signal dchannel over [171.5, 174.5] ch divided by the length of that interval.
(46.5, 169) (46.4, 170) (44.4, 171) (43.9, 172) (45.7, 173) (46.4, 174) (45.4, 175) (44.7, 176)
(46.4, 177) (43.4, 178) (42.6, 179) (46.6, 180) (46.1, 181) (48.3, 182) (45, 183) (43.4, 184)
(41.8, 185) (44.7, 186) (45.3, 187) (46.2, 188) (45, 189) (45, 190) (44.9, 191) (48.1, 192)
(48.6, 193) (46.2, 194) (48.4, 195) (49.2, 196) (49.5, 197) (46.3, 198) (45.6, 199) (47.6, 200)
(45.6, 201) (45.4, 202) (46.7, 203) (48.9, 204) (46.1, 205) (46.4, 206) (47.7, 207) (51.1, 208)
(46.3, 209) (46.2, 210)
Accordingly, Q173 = 45.3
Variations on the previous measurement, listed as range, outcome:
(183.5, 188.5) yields 44.3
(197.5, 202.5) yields 46.1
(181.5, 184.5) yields 45.6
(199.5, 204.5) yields 46.8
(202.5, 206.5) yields 47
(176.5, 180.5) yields 44.8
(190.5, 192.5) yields 46.5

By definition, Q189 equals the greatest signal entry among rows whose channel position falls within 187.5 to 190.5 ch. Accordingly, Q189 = 46.2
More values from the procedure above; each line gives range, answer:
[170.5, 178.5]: 46.4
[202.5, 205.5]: 48.9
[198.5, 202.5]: 47.6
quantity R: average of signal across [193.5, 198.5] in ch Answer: 47.9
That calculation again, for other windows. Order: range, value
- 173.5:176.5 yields 45.5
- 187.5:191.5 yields 45.3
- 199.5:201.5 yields 46.6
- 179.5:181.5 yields 46.4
